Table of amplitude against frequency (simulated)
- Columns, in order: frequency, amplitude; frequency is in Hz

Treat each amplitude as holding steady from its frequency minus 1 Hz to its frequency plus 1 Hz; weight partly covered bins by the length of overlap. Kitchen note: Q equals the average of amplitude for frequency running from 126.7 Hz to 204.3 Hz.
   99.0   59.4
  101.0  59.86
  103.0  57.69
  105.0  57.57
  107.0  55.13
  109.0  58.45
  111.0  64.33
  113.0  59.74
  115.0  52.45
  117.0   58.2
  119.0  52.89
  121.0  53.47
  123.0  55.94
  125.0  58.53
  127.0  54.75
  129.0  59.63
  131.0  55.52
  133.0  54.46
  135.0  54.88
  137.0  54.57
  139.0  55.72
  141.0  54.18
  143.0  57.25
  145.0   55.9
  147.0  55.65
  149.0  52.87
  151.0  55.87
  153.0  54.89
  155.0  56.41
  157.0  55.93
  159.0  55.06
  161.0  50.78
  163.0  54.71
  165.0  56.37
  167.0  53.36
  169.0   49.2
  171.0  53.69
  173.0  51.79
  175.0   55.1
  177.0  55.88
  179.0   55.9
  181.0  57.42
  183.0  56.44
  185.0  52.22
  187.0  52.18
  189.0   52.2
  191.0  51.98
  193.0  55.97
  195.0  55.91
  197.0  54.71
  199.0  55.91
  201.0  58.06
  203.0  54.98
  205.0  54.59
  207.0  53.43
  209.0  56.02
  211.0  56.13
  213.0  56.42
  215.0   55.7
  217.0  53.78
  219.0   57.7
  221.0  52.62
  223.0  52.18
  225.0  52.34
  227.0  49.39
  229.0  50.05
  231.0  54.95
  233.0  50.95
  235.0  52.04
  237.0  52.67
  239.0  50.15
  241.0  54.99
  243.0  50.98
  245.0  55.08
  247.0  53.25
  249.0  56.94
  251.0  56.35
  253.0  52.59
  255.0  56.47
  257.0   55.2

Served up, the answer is 54.8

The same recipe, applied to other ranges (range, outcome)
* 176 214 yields 55.1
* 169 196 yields 54.2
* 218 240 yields 52.3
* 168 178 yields 53.1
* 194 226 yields 55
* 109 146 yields 56.3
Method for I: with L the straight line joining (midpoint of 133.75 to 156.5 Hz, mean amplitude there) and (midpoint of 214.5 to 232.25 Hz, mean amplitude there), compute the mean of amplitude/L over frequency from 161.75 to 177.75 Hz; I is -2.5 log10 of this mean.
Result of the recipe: 0.018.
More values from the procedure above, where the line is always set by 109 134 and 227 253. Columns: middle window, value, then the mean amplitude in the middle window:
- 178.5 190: 0.01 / 54.3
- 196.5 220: -0.03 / 55.6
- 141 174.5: 0.02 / 54.4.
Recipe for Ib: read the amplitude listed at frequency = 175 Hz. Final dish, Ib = 55.1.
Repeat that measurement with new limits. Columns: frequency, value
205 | 54.59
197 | 54.71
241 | 54.99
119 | 52.89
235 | 52.04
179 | 55.9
